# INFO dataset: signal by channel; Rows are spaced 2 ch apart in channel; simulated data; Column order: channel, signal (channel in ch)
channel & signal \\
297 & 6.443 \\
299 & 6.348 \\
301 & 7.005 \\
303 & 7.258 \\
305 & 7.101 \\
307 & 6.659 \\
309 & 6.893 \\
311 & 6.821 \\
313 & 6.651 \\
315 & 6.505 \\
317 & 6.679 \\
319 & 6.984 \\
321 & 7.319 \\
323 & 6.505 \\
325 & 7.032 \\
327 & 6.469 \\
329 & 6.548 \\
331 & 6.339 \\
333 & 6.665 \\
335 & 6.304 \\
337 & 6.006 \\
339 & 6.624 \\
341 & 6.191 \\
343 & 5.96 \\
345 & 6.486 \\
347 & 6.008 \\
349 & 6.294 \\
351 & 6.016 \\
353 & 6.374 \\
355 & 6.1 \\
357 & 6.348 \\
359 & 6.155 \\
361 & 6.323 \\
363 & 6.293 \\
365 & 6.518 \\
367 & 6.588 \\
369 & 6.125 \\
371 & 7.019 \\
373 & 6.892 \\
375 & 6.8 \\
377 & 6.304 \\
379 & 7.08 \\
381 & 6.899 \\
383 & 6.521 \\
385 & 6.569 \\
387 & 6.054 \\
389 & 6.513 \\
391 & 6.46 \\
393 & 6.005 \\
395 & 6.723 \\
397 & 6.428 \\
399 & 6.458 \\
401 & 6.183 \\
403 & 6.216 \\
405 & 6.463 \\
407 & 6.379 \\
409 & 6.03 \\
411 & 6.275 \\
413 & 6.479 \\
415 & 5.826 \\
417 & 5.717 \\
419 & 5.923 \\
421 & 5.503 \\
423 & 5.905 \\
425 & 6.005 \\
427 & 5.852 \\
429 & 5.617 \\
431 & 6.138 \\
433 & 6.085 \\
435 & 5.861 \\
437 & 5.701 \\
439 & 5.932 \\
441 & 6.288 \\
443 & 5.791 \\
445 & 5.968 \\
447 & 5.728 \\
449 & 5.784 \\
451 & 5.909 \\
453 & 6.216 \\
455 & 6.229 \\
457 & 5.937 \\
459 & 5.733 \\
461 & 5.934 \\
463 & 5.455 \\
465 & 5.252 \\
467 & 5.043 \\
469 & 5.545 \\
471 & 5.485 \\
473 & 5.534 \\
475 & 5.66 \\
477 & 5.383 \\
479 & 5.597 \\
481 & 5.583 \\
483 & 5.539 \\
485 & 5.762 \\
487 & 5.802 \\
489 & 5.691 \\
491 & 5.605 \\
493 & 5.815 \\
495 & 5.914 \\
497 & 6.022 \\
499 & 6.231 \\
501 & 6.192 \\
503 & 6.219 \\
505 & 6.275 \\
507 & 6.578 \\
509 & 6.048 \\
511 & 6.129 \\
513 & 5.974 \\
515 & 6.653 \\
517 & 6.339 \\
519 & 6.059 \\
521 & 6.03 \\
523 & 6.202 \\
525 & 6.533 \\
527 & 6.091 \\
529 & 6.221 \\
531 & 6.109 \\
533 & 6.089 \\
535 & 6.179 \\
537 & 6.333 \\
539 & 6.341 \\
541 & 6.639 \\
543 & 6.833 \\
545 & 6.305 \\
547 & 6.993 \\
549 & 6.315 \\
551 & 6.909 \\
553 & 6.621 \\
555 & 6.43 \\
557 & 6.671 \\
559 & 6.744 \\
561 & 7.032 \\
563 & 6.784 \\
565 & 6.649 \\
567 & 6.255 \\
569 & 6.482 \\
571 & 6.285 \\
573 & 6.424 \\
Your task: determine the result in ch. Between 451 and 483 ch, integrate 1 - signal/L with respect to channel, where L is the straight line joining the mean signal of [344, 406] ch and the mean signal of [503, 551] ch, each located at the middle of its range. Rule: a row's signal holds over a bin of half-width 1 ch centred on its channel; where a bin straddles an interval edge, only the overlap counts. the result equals 3.6 ch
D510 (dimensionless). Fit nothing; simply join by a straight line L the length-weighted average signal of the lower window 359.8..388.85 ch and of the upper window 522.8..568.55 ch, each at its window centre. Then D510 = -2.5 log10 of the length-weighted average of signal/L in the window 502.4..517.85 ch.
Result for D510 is 0.04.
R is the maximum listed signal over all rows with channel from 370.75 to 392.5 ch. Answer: 7.08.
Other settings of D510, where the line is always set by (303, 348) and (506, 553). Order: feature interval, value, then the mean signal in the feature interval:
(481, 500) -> 0.10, 5.81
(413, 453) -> 0.10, 5.89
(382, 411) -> 0.03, 6.35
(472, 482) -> 0.16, 5.55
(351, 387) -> 0.01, 6.5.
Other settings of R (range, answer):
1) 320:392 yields 7.319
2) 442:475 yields 6.229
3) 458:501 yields 6.231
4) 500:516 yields 6.653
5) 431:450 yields 6.288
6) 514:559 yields 6.993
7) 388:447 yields 6.723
